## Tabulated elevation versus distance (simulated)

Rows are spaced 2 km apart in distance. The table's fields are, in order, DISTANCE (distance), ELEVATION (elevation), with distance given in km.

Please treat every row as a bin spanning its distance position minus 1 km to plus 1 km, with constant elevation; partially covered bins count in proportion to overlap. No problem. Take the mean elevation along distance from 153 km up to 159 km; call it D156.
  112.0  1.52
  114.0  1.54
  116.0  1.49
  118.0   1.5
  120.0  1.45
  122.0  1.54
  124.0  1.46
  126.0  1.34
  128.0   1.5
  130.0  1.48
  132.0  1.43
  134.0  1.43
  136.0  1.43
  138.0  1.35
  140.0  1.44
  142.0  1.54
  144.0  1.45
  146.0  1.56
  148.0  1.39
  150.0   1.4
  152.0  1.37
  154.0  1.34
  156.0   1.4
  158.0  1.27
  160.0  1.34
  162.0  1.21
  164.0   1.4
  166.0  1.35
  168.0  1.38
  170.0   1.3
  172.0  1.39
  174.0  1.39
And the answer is 1.34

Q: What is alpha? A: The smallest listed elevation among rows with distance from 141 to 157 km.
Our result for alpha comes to 1.34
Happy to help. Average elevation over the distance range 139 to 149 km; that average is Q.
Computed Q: 1.48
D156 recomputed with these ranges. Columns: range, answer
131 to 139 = 1.41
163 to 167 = 1.38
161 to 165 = 1.3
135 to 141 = 1.41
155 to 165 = 1.32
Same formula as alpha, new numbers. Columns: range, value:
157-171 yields 1.21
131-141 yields 1.35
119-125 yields 1.45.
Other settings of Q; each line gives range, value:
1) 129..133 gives 1.46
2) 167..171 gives 1.34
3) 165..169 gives 1.36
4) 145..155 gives 1.41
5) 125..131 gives 1.44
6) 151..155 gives 1.35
